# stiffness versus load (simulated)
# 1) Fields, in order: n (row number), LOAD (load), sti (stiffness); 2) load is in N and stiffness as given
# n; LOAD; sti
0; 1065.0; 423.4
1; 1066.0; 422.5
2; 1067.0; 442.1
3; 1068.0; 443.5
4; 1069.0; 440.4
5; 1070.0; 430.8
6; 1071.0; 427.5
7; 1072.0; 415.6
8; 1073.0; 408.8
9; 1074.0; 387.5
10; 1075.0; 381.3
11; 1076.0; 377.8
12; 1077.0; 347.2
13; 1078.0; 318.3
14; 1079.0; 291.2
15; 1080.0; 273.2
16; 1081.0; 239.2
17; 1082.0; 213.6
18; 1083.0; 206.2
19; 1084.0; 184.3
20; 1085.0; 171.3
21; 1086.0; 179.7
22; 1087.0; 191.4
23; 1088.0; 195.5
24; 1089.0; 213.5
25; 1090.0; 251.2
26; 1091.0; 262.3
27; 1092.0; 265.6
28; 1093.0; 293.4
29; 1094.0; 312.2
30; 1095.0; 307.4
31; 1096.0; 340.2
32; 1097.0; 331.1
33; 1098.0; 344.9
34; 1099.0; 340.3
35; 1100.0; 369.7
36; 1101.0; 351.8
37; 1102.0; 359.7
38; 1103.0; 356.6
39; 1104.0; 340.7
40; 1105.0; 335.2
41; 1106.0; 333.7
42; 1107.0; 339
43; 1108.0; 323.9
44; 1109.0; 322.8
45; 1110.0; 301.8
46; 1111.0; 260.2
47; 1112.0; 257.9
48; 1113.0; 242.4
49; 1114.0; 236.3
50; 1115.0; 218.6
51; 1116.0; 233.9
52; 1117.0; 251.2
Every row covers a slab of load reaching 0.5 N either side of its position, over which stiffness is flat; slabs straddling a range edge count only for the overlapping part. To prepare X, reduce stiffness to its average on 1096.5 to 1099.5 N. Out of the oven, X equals 339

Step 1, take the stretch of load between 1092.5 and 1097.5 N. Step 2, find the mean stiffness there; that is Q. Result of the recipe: 317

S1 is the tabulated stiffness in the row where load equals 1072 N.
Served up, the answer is 415.6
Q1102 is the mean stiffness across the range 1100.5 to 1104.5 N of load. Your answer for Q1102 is 352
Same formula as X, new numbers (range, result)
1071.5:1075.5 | 398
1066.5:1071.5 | 437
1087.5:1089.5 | 204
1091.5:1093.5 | 280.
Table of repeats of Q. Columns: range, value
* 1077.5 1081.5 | 280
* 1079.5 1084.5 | 223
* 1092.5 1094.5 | 303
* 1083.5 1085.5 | 178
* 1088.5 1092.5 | 248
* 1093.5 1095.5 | 310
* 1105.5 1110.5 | 324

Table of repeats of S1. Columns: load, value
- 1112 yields 257.9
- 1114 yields 236.3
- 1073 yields 408.8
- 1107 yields 339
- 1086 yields 179.7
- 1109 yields 322.8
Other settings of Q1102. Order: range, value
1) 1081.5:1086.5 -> 191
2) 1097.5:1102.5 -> 353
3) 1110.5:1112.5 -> 259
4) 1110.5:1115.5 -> 243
